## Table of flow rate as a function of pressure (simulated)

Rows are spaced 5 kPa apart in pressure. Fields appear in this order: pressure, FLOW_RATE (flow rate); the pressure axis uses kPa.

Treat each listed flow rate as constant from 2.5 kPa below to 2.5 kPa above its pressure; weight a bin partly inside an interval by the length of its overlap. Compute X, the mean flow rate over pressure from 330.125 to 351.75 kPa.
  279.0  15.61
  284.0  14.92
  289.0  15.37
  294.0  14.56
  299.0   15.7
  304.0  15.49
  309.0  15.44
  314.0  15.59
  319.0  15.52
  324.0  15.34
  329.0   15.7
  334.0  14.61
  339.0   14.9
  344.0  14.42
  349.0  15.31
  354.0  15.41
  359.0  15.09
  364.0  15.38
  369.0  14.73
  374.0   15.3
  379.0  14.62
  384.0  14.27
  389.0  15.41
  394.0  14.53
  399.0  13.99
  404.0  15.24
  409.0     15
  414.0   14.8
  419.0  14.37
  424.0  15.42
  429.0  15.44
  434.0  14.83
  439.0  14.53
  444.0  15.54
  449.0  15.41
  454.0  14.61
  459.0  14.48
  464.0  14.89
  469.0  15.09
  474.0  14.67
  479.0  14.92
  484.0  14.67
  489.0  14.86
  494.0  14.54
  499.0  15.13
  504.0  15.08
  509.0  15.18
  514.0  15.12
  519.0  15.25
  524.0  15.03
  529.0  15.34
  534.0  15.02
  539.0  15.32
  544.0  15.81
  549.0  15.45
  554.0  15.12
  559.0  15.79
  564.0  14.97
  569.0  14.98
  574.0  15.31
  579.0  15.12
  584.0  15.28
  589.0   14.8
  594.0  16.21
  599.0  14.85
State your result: 14.9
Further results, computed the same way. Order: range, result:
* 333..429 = 14.9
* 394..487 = 14.9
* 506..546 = 15.2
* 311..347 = 15.2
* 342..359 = 15.1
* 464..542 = 15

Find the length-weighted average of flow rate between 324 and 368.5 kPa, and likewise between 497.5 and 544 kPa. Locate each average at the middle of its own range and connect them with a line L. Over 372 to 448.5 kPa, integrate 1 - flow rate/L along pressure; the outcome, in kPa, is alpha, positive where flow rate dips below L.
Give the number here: 1.21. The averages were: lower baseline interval 15.1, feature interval 14.9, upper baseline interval 15.2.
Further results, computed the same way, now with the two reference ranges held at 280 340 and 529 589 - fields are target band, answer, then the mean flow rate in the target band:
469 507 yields 1.0 kPa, 14.9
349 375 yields 0.2 kPa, 15.2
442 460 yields 0.3 kPa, 15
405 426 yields 0.5 kPa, 14.9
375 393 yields 0.6 kPa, 14.8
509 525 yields 0.1 kPa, 15.2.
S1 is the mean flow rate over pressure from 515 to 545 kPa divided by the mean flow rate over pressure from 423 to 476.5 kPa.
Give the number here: 1.02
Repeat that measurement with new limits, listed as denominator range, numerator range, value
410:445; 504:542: 1.01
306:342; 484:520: 0.98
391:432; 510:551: 1.03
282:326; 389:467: 0.97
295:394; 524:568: 1.01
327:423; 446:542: 1.01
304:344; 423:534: 0.98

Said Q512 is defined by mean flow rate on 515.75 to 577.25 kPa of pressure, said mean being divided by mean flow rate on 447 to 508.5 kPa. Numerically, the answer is 1.03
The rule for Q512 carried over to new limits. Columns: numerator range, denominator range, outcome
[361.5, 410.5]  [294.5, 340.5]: 0.97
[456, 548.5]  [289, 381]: 0.99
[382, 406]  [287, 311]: 0.96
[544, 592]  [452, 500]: 1.03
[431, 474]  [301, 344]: 0.98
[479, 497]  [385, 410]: 1.00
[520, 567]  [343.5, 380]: 1.02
